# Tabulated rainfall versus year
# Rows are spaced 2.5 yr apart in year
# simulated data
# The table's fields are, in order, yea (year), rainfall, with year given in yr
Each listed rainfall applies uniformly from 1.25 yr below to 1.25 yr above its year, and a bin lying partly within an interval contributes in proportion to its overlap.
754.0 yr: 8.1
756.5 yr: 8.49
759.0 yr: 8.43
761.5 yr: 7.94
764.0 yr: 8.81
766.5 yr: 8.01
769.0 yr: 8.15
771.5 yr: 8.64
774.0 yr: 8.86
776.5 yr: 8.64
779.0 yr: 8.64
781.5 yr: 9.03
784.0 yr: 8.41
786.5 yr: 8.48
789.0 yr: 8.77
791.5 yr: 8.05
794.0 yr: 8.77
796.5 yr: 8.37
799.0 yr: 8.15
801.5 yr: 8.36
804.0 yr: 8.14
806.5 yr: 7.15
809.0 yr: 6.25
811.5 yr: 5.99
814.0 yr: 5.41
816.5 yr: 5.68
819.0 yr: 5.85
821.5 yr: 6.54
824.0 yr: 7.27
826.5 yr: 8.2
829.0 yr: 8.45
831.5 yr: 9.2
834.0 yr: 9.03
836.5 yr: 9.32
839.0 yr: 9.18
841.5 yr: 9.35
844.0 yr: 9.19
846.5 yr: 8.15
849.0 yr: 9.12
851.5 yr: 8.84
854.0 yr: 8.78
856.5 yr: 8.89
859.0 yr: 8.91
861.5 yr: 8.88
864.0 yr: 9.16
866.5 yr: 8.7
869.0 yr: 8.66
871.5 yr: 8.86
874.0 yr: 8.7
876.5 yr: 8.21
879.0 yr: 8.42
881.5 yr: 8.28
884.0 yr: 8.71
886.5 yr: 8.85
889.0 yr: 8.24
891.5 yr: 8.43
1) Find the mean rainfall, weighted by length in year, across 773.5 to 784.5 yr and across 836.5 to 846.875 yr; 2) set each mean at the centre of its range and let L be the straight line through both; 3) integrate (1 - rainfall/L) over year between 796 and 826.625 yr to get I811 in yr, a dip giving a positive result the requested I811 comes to 6.7 yr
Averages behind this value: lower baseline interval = 8.73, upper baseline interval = 9.08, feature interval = 6.95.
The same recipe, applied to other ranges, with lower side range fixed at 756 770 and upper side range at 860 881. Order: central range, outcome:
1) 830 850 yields -1.13 yr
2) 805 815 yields 2.60 yr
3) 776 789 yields -0.44 yr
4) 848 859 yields -0.35 yr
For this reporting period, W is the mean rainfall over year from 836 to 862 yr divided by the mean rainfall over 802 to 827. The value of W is 1.35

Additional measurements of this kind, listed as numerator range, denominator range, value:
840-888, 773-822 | 1.14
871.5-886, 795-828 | 1.21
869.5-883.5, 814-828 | 1.29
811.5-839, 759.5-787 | 0.88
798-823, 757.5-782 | 0.79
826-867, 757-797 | 1.05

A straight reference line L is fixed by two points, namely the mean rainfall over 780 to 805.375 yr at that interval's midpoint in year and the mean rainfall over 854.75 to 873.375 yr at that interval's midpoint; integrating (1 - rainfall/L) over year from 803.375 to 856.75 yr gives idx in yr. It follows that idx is 4.8 yr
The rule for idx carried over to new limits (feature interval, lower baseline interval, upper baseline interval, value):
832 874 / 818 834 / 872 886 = -4.24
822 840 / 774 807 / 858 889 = -0.04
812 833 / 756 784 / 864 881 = 3.69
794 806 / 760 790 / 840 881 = 0.51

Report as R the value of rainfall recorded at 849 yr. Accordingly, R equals 9.12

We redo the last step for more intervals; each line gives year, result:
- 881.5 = 8.28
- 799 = 8.15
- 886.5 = 8.85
